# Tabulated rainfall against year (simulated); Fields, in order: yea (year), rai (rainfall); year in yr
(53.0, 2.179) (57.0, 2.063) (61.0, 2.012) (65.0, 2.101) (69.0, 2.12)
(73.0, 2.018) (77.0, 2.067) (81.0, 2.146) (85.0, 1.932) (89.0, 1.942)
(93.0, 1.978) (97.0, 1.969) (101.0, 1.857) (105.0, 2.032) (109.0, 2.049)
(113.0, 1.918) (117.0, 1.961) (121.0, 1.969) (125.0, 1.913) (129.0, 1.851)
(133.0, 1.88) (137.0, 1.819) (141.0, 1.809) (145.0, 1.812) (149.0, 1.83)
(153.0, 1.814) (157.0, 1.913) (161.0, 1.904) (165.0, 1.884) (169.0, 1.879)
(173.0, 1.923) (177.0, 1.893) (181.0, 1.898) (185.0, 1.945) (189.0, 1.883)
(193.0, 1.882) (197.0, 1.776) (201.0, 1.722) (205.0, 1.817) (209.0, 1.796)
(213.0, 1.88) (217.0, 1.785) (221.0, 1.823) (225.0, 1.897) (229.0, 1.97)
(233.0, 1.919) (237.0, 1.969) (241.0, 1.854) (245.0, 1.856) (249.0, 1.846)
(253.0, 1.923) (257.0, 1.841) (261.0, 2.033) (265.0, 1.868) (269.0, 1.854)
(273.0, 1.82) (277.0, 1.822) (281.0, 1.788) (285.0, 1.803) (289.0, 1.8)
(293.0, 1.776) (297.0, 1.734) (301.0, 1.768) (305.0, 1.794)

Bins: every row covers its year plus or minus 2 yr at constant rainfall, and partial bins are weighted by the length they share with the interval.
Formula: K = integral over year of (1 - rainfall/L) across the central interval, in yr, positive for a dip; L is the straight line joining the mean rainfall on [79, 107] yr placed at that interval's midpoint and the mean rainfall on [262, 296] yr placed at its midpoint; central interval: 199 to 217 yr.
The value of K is 0.76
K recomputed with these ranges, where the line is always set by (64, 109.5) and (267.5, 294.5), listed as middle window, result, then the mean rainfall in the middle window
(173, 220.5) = 1.3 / 1.85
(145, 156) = 0.7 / 1.83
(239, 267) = -0.8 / 1.89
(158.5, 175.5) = 0.3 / 1.9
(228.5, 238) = -0.5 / 1.95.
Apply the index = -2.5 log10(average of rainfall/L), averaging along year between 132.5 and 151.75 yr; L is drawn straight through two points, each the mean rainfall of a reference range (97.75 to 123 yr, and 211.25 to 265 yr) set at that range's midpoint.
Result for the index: 0.07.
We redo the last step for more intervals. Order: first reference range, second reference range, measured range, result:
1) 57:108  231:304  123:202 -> 0.05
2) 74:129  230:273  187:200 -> 0.05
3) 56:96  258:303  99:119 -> 0.02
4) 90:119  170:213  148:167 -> 0.02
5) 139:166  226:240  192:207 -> 0.06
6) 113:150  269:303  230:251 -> -0.04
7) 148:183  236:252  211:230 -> 0.01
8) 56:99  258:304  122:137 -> 0.06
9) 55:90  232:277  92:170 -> 0.05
